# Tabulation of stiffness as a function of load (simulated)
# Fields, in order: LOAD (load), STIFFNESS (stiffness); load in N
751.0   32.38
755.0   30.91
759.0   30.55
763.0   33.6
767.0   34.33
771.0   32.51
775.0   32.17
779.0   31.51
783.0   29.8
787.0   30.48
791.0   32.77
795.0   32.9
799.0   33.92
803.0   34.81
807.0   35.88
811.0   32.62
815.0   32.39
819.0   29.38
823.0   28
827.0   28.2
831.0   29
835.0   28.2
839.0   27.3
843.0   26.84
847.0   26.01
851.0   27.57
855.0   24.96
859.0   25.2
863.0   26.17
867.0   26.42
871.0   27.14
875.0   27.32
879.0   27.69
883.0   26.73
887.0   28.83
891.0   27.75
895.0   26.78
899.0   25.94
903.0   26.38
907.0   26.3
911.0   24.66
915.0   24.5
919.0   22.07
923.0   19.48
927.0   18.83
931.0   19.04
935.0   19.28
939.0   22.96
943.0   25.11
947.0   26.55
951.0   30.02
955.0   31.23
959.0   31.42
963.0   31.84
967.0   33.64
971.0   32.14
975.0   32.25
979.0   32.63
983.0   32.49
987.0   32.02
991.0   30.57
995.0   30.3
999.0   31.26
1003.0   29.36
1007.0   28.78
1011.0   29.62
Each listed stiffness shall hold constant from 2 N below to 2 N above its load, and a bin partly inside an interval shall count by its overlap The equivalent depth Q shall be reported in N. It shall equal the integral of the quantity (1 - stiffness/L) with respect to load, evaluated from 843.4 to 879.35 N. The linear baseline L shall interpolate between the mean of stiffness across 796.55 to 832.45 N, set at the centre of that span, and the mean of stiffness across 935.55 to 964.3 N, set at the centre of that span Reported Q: 4.59 N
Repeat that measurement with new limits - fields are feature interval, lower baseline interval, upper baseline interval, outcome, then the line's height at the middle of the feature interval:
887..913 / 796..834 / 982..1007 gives 3.9 N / 31.2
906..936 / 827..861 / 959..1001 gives 8.1 N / 29.8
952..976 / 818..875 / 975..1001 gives -0.9 N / 30.8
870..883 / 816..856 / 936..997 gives 0.5 N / 28.5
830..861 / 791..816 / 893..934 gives 3.1 N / 29.7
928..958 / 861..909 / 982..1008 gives 4.2 N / 28.9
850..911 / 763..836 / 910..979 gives 4.4 N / 28.7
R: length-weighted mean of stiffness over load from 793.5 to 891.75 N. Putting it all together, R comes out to 28.8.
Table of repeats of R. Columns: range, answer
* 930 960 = 25.7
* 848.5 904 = 26.8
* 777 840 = 31.1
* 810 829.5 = 30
